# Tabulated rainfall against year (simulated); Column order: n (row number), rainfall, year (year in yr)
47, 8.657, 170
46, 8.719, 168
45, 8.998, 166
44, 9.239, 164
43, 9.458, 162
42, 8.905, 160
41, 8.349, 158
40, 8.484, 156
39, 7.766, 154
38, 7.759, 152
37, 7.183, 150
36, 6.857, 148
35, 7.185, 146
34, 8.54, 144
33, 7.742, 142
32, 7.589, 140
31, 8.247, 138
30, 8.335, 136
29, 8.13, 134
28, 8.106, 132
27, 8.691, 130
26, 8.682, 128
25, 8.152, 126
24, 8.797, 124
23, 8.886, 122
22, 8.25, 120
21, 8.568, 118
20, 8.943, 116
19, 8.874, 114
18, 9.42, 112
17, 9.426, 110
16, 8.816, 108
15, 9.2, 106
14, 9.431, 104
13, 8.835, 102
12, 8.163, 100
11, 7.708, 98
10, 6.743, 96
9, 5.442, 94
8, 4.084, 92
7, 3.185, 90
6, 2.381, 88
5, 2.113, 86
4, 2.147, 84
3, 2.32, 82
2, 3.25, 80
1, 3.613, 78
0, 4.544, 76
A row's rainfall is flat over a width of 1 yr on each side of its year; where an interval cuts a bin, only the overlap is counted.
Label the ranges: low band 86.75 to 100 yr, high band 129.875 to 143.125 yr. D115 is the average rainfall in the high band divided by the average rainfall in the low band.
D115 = 1.6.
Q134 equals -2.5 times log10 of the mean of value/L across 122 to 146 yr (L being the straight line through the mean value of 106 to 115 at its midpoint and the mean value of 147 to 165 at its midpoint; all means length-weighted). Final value 0.05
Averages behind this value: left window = 9.14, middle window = 8.25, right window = 8.22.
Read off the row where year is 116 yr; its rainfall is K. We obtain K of 8.943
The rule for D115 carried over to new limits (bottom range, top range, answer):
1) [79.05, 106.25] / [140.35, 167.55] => 1.56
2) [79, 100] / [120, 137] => 2.04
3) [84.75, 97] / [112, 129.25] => 2.20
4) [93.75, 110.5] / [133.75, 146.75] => 0.96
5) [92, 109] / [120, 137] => 1.08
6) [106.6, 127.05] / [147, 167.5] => 0.94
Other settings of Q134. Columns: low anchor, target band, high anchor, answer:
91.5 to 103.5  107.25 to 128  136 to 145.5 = -0.18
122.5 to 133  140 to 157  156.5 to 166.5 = 0.15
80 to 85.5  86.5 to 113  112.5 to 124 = -0.25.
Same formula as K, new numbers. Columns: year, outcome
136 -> 8.335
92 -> 4.084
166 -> 8.998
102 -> 8.835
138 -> 8.247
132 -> 8.106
